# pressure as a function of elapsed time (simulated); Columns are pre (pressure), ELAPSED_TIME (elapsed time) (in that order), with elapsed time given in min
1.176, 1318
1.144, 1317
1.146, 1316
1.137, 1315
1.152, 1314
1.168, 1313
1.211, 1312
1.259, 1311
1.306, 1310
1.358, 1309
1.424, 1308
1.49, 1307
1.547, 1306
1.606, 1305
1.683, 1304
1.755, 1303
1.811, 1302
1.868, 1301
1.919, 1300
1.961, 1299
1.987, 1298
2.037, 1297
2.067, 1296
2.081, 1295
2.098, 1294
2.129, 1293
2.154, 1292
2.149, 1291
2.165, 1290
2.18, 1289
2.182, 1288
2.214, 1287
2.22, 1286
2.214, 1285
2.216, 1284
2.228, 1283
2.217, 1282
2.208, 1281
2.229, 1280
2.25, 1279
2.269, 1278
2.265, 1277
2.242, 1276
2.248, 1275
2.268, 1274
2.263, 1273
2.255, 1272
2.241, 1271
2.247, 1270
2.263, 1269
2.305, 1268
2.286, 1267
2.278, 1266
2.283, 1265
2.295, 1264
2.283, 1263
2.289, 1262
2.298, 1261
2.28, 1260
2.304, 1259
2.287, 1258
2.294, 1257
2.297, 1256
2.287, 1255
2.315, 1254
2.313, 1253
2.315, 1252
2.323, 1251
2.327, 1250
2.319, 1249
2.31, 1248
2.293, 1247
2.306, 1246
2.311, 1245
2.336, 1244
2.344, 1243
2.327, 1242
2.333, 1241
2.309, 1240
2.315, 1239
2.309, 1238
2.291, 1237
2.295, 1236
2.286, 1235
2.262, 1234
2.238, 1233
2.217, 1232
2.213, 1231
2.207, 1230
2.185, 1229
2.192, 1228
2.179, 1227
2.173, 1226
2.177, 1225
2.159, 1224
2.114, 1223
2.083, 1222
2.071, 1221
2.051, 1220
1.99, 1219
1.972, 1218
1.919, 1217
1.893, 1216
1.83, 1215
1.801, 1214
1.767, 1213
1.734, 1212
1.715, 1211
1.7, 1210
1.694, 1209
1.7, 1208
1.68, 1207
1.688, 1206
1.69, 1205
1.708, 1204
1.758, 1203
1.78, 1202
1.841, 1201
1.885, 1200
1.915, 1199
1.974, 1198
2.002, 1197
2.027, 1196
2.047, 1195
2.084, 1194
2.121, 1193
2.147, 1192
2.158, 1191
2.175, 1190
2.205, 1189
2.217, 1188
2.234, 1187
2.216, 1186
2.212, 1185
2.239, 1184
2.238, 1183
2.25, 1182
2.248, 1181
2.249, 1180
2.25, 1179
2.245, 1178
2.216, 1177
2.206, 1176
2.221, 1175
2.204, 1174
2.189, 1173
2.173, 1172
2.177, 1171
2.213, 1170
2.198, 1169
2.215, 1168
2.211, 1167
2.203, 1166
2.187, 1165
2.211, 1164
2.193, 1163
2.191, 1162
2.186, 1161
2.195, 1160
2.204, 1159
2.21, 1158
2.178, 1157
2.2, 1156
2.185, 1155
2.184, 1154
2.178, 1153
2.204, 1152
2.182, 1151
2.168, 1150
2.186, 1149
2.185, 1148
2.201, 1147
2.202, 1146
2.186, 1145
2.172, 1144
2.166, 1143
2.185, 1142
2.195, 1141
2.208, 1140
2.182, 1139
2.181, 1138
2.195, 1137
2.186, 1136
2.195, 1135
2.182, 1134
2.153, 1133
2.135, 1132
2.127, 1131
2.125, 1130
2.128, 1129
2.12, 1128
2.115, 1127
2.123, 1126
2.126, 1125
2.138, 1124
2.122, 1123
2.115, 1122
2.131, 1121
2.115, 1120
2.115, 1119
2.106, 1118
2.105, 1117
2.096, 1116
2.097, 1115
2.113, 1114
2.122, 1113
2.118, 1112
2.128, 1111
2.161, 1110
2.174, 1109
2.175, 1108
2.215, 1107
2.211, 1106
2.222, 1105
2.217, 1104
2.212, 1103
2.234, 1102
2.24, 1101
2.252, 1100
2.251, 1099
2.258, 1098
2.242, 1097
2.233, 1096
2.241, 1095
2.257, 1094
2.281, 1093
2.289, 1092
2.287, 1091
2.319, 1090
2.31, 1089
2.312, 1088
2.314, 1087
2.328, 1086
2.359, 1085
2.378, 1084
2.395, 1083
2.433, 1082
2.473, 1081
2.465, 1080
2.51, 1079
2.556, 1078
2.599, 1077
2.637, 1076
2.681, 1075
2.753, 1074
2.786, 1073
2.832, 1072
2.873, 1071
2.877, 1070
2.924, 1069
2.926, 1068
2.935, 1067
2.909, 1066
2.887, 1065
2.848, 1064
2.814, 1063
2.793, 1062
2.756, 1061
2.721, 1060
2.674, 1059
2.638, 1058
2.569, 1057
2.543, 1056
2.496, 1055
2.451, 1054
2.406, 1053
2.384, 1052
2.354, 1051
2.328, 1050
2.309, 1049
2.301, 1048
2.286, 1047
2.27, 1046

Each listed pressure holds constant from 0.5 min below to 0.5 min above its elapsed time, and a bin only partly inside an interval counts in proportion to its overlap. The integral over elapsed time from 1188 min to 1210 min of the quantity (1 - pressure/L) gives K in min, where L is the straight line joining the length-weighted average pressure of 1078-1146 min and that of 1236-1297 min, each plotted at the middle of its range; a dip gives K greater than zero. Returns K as 3.1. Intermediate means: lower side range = 2.22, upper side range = 2.26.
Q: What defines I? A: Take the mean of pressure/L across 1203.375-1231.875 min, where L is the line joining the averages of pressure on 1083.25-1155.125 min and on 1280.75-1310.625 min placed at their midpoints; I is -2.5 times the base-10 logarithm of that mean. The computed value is 0.06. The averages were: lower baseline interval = 2.19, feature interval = 1.94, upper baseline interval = 1.94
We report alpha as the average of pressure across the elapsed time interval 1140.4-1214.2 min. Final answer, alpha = 2.09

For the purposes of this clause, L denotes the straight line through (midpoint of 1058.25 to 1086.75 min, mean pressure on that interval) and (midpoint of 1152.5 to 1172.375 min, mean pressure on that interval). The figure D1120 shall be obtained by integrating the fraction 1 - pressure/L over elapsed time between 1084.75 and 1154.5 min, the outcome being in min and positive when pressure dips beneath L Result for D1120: 6.71 min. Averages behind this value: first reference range 2.68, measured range 2.19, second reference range 2.19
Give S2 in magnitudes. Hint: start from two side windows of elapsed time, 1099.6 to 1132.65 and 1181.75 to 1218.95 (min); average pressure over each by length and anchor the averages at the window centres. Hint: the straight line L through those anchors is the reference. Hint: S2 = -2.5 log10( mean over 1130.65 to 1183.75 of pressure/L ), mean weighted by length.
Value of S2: -0.07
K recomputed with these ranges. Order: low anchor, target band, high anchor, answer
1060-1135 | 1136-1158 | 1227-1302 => 1.28 min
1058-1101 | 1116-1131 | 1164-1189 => 1.73 min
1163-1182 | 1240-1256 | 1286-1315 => -2.93 min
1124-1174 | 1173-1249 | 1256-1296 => 3.84 min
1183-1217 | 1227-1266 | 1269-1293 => -3.47 min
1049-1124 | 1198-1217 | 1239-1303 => 4.26 min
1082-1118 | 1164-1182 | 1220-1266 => 0.29 min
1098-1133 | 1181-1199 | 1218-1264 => 0.53 min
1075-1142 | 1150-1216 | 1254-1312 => 2.97 min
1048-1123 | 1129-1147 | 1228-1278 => 1.51 min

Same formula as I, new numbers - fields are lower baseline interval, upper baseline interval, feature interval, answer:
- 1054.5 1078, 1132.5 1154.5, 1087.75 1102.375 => 0.12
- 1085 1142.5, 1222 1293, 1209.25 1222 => 0.19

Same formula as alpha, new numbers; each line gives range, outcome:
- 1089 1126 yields 2.19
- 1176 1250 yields 2.09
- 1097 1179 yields 2.18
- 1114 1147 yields 2.15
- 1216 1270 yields 2.24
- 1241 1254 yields 2.32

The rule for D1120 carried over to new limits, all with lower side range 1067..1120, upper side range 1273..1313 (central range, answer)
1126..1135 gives 0.59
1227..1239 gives -0.94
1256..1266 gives -1.31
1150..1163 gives 0.26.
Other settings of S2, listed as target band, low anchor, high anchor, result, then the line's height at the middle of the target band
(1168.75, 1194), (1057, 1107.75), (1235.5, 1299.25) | 0.08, 2.37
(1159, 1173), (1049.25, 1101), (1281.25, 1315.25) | 0.02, 2.25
